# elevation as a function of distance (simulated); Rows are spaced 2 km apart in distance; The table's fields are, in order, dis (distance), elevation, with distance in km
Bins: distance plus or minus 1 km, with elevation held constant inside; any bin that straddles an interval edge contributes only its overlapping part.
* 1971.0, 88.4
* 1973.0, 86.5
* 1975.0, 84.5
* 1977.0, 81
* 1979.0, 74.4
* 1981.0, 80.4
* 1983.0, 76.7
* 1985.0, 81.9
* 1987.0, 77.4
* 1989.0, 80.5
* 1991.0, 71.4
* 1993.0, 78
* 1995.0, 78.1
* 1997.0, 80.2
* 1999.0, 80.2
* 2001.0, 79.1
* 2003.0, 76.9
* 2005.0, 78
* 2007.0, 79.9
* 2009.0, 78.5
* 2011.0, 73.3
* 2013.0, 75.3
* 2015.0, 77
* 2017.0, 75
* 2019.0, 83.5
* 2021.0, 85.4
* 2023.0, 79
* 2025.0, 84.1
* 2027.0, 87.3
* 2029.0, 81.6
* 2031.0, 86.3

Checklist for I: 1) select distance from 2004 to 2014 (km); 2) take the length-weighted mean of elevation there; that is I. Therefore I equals 77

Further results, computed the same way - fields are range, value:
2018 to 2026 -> 83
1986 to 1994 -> 76.8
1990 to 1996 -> 75.8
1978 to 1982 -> 77.4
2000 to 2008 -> 78.5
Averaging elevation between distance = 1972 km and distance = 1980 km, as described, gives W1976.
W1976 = 81.6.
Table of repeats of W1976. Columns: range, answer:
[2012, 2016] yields 76.2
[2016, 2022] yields 81.3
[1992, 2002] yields 79.1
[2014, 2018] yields 76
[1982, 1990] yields 79.1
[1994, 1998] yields 79.2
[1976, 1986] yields 78.9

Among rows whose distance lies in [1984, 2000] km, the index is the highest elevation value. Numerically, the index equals 81.9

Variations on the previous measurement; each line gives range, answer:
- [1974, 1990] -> 84.5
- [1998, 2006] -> 80.2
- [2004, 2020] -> 83.5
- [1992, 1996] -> 78.1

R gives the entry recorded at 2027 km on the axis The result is 87.3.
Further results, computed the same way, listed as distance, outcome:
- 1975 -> 84.5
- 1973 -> 86.5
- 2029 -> 81.6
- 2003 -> 76.9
